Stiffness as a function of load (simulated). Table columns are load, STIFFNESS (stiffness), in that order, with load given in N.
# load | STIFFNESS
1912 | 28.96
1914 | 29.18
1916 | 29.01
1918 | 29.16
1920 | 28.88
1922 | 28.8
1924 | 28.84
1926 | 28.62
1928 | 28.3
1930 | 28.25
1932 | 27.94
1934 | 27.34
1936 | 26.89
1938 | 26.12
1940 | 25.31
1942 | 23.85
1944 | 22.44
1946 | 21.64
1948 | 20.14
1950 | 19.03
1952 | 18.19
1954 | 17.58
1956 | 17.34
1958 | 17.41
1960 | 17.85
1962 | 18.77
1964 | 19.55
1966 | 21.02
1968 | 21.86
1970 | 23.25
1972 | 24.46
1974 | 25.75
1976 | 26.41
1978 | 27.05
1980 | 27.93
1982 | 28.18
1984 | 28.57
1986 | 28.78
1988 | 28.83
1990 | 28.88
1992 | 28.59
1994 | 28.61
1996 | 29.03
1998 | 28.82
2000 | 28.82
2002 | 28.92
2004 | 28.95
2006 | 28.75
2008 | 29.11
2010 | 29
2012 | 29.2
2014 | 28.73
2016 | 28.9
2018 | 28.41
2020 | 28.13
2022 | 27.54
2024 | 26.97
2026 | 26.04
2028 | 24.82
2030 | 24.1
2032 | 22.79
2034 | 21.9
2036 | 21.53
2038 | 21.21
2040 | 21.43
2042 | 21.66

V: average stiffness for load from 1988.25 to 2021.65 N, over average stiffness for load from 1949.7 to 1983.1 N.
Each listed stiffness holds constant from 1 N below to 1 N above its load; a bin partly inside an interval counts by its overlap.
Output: 1.3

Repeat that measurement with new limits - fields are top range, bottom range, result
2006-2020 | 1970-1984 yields 1.09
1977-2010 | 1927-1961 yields 1.26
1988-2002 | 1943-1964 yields 1.51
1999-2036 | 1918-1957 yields 1.10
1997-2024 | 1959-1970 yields 1.42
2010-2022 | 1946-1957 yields 1.53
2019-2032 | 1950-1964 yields 1.44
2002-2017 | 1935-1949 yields 1.22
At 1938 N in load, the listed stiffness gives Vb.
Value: 26.12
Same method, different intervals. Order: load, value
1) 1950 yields 19.03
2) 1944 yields 22.44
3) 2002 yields 28.92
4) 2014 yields 28.73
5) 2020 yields 28.13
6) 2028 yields 24.82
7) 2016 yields 28.9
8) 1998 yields 28.82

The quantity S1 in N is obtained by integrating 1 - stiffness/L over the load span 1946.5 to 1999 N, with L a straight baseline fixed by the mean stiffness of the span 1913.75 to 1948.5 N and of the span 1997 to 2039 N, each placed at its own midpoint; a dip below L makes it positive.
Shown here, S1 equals 5.6 N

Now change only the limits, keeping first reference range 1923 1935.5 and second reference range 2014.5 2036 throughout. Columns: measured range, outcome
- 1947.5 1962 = 4.92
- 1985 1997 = -0.96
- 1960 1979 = 3.02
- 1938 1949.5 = 2.07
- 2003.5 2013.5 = -1.05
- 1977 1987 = -0.46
